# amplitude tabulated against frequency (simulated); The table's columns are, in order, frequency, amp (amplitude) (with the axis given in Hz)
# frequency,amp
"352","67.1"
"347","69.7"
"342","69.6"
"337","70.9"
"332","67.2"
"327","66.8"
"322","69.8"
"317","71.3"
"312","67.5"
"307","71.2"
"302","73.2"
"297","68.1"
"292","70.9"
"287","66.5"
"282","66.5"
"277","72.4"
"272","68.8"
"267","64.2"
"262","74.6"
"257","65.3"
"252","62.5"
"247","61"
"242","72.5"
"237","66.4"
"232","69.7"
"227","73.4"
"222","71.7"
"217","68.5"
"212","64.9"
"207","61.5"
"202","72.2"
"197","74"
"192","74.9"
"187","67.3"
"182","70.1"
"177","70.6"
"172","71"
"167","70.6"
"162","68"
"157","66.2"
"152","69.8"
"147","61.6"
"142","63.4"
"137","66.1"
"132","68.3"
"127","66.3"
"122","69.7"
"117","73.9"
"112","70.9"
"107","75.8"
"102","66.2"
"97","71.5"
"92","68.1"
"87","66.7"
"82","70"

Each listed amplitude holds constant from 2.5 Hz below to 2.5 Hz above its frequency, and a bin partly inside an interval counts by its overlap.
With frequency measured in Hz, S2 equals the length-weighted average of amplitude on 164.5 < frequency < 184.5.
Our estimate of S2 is 70.6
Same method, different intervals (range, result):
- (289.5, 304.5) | 70.7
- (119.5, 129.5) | 68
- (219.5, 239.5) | 70.3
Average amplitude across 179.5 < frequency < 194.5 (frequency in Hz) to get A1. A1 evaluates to 70.8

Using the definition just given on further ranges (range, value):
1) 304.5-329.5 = 69.3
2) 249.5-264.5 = 67.5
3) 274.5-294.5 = 69.1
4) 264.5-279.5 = 68.5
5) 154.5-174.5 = 69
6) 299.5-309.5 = 72.2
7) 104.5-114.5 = 73.3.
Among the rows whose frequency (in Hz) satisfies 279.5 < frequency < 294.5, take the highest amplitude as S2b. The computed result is 70.9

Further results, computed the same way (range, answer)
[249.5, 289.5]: 74.6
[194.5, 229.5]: 74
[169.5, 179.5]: 71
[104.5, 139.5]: 75.8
